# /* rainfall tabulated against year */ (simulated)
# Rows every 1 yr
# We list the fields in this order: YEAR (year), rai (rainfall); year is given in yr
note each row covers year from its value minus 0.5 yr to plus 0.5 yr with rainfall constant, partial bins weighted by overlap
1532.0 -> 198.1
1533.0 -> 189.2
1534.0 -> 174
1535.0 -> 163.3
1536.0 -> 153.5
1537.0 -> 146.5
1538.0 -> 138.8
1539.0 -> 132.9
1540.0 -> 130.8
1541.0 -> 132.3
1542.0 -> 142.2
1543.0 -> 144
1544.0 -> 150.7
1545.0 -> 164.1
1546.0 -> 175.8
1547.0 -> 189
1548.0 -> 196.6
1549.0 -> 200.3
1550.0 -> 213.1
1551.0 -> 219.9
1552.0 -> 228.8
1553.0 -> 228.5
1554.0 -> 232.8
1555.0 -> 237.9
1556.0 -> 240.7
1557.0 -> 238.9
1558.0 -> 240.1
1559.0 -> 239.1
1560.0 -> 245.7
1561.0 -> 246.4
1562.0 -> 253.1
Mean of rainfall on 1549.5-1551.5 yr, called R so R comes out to 216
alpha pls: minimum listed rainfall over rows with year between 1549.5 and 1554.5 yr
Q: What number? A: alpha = 213.1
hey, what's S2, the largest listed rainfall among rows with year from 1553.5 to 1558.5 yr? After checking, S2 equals 240.7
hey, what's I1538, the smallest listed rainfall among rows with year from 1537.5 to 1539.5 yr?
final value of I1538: 132.9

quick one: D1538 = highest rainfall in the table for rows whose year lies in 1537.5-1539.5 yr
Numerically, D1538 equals 138.8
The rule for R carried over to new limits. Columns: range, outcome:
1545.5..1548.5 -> 187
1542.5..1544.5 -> 147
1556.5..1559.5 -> 239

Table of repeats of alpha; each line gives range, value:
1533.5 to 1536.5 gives 153.5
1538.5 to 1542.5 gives 130.8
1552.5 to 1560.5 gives 228.5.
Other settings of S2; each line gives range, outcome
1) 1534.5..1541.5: 163.3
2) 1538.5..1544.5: 150.7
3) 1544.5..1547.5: 189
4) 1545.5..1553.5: 228.8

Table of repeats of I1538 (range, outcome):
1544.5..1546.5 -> 164.1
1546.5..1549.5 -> 189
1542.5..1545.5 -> 144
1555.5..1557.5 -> 238.9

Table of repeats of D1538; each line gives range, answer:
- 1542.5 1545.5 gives 164.1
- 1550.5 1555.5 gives 237.9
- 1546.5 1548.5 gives 196.6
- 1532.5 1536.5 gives 189.2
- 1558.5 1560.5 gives 245.7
